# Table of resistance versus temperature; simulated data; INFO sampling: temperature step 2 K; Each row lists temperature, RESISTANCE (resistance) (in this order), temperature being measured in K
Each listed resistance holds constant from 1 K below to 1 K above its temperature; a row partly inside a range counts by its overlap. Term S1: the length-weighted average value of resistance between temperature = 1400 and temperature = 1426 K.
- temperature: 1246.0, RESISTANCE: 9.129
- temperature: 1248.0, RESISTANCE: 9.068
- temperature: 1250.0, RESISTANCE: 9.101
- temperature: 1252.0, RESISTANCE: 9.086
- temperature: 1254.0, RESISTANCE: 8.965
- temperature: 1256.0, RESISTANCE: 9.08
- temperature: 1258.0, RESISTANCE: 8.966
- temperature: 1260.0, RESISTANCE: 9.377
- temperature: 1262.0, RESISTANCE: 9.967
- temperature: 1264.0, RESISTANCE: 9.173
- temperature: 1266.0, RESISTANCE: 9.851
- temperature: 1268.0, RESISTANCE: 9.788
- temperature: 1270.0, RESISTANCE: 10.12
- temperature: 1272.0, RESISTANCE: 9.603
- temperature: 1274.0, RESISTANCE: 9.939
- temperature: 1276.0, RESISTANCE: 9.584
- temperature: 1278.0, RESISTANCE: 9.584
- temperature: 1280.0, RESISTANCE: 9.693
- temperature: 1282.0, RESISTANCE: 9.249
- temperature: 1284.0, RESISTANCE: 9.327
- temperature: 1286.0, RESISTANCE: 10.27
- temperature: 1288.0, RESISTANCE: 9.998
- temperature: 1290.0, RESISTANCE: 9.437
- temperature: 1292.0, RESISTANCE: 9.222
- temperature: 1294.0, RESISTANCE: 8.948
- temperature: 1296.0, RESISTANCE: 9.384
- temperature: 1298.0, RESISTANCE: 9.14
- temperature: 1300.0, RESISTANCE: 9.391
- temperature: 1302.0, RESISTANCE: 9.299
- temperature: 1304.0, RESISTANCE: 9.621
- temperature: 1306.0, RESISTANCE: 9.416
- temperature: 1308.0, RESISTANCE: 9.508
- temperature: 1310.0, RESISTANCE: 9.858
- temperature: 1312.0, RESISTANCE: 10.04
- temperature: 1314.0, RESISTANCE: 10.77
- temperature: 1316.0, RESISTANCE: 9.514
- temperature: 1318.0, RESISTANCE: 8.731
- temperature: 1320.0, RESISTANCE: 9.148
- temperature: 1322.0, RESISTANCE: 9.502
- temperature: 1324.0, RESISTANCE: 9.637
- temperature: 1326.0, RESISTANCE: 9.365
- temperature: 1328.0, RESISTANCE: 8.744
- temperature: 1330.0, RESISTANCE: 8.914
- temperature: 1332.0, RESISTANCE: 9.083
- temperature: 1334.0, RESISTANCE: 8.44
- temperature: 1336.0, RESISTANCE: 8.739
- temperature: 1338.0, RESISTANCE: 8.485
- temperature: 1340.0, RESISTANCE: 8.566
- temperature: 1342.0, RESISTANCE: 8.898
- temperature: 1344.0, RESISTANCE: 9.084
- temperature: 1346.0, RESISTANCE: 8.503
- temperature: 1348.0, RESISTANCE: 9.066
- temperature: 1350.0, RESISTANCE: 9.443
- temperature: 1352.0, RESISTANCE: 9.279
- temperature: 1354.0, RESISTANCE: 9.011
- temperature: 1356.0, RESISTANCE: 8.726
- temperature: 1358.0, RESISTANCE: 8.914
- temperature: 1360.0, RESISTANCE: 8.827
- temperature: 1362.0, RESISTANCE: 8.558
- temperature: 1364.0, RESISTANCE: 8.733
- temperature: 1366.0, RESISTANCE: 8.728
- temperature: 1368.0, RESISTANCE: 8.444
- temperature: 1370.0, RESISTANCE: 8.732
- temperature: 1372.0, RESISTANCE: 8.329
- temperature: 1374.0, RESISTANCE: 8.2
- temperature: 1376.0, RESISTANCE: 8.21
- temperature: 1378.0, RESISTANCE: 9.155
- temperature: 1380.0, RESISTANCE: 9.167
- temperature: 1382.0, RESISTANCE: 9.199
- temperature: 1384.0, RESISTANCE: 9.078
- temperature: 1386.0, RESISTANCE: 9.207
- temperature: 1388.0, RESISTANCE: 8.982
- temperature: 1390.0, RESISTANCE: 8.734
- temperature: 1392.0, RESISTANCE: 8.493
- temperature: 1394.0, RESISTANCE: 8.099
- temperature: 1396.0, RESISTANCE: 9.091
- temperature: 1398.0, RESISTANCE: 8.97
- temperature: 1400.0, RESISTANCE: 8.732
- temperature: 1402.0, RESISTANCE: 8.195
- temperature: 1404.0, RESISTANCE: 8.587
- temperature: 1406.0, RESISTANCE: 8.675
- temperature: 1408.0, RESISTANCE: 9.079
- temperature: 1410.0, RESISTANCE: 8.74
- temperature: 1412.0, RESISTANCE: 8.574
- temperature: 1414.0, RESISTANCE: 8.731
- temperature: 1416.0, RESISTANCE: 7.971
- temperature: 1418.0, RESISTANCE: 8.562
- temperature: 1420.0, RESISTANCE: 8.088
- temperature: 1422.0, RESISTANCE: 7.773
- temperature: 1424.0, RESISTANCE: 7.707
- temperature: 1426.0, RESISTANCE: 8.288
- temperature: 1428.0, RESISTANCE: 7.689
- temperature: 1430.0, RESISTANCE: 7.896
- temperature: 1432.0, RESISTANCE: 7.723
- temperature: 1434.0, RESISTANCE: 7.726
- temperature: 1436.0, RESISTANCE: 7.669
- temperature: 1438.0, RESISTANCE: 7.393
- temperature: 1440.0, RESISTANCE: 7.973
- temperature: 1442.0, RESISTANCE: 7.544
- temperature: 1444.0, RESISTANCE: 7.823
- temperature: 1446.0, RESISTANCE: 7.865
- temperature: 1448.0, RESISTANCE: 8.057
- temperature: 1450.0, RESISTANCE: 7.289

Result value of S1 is 8.4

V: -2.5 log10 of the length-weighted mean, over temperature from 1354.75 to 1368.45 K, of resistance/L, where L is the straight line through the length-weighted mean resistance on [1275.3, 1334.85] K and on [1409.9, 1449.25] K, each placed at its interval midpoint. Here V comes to 0.01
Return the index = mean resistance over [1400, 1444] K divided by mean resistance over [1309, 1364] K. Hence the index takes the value 0.89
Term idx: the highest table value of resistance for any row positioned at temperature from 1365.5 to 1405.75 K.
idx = 9.207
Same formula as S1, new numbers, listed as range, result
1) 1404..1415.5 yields 8.71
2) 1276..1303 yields 9.46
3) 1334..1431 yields 8.64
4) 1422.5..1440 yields 7.77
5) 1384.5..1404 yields 8.72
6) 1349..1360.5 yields 9.04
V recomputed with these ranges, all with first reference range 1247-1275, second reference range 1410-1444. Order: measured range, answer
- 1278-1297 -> -0.035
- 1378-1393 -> -0.081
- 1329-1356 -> -0.020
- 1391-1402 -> -0.050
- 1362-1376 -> -0.003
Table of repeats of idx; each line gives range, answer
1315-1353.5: 9.637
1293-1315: 10.77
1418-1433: 8.562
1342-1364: 9.443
